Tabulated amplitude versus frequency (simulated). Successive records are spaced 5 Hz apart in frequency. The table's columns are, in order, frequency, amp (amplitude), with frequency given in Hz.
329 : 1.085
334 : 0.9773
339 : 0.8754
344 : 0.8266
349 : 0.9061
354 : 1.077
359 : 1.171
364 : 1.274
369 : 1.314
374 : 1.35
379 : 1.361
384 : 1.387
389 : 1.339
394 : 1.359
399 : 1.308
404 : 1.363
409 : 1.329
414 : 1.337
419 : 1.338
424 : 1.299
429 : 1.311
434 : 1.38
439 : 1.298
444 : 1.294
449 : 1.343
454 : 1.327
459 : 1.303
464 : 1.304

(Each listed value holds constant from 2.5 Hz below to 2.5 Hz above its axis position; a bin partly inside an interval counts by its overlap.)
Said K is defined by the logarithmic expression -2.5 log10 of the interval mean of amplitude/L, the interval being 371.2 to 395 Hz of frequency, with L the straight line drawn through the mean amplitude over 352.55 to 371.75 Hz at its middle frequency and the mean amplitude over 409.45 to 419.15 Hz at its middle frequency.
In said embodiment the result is -0.08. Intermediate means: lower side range 1.22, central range 1.36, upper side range 1.34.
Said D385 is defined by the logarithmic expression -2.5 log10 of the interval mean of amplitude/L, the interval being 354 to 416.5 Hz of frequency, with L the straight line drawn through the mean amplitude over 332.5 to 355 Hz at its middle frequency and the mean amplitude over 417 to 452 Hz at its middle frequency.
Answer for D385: -0.19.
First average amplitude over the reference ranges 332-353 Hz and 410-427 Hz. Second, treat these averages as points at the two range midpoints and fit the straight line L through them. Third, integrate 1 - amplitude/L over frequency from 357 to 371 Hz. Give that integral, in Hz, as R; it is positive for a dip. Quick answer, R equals -3.1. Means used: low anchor 0.907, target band 1.25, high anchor 1.32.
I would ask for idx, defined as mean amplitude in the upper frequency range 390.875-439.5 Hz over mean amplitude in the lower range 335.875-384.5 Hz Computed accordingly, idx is 1.2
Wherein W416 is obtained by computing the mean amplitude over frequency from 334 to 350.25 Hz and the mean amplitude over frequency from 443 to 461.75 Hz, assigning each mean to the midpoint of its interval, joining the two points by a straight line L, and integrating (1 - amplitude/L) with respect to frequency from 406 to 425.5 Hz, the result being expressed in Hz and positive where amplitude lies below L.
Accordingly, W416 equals -2.6 Hz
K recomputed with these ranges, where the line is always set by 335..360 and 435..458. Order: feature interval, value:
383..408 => -0.19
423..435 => -0.06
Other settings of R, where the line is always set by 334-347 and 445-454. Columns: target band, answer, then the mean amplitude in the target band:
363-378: -4.78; 1.32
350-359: -1.33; 1.07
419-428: -0.66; 1.31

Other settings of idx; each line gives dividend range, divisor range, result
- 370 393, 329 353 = 1.46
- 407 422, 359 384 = 1.01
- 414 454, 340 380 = 1.16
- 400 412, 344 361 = 1.32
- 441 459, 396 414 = 0.99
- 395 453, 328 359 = 1.37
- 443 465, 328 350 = 1.42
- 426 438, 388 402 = 1.00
